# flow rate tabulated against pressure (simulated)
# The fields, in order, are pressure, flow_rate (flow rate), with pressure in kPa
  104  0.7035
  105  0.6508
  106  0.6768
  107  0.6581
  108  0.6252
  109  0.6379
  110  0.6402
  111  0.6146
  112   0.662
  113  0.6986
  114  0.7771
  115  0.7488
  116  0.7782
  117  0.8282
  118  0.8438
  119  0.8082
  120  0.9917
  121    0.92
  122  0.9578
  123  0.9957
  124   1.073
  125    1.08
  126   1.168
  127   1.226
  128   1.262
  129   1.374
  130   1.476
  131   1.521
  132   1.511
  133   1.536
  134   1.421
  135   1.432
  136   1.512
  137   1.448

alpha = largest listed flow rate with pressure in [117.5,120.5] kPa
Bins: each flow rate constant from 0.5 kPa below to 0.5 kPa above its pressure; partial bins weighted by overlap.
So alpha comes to 0.9917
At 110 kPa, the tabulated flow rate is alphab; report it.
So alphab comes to 0.6402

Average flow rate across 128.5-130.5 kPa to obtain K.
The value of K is 1.43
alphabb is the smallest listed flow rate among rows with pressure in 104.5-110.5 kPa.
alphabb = 0.6252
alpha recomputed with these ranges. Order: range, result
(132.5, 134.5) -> 1.536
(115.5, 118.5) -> 0.8438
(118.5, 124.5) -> 1.073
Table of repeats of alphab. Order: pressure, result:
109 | 0.6379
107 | 0.6581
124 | 1.073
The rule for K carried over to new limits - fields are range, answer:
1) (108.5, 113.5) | 0.651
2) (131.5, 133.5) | 1.52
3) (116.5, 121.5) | 0.878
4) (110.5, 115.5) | 0.7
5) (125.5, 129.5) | 1.26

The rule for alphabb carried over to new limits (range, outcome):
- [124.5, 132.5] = 1.08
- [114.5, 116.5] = 0.7488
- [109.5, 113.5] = 0.6146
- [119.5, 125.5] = 0.92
